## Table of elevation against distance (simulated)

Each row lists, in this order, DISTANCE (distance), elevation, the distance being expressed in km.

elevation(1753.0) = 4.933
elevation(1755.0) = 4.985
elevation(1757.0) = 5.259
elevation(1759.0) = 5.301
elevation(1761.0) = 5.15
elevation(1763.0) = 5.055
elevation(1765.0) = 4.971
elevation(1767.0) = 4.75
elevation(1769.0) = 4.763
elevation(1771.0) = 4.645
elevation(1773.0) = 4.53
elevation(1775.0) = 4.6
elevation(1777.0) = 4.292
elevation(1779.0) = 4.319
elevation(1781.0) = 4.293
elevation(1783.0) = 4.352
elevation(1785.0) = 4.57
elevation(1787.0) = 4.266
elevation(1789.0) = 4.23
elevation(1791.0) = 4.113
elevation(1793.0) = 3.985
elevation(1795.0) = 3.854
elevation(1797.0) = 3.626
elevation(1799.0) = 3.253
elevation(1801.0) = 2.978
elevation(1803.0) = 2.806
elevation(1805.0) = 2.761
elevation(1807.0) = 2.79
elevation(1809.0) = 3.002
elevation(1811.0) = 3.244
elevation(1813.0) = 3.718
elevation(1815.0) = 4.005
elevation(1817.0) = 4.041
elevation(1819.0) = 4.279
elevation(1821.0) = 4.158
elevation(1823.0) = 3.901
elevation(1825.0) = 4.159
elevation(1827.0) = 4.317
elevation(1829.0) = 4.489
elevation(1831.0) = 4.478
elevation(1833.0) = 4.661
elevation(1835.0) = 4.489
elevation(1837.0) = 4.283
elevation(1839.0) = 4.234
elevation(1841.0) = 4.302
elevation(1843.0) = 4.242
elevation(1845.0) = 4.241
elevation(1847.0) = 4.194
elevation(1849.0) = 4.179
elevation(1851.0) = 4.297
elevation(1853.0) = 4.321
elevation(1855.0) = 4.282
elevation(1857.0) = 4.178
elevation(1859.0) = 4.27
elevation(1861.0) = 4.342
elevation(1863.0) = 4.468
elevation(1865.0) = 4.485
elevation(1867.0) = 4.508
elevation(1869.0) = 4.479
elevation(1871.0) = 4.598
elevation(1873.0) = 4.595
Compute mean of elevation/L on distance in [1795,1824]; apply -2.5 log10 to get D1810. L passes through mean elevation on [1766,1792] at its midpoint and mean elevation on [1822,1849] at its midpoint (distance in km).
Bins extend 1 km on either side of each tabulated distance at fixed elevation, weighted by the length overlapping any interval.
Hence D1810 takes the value 0.25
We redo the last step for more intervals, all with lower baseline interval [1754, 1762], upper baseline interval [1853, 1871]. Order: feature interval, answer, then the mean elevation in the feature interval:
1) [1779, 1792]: 0.16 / 4.31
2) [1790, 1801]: 0.30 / 3.69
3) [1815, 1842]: 0.09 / 4.28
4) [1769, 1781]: 0.13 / 4.49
